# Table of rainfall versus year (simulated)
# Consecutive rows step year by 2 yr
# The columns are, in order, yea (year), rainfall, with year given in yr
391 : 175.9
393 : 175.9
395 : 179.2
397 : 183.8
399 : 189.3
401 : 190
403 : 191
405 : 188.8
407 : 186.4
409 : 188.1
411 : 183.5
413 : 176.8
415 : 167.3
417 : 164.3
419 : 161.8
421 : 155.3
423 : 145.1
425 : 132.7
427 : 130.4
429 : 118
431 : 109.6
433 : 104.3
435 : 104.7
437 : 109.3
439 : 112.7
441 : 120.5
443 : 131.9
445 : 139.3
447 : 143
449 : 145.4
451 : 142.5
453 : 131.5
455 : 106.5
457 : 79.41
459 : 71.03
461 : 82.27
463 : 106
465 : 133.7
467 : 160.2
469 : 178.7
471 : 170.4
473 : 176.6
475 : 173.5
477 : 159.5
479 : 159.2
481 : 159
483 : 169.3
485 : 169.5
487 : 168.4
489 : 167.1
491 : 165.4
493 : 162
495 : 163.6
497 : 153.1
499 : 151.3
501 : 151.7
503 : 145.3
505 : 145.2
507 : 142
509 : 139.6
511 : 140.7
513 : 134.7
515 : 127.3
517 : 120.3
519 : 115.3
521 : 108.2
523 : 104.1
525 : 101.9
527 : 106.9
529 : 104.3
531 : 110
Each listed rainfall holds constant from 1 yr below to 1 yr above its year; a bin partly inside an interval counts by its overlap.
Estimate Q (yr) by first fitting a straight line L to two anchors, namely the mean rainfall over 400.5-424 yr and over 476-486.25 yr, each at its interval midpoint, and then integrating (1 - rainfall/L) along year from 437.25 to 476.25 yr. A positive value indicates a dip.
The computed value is 8.3 yr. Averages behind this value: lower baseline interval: 175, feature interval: 132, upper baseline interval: 163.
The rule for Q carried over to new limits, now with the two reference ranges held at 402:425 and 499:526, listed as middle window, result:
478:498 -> -3.4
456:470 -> 3.2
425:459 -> 8.6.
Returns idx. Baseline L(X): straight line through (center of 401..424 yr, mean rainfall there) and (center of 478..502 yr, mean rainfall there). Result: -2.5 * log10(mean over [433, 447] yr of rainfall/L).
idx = 0.37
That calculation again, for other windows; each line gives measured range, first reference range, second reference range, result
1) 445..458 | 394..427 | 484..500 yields 0.311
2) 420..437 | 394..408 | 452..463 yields 0.153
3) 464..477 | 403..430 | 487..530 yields -0.125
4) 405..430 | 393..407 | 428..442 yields -0.077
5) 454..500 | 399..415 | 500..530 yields -0.013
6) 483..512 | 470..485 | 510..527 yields -0.087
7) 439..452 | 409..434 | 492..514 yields 0.095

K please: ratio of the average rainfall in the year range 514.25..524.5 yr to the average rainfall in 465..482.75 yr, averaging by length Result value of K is 0.69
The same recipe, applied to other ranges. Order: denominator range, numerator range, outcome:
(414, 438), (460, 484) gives 1.14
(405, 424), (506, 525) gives 0.73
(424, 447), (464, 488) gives 1.37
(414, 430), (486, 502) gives 1.09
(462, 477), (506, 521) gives 0.83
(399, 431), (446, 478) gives 0.82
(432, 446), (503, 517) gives 1.17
